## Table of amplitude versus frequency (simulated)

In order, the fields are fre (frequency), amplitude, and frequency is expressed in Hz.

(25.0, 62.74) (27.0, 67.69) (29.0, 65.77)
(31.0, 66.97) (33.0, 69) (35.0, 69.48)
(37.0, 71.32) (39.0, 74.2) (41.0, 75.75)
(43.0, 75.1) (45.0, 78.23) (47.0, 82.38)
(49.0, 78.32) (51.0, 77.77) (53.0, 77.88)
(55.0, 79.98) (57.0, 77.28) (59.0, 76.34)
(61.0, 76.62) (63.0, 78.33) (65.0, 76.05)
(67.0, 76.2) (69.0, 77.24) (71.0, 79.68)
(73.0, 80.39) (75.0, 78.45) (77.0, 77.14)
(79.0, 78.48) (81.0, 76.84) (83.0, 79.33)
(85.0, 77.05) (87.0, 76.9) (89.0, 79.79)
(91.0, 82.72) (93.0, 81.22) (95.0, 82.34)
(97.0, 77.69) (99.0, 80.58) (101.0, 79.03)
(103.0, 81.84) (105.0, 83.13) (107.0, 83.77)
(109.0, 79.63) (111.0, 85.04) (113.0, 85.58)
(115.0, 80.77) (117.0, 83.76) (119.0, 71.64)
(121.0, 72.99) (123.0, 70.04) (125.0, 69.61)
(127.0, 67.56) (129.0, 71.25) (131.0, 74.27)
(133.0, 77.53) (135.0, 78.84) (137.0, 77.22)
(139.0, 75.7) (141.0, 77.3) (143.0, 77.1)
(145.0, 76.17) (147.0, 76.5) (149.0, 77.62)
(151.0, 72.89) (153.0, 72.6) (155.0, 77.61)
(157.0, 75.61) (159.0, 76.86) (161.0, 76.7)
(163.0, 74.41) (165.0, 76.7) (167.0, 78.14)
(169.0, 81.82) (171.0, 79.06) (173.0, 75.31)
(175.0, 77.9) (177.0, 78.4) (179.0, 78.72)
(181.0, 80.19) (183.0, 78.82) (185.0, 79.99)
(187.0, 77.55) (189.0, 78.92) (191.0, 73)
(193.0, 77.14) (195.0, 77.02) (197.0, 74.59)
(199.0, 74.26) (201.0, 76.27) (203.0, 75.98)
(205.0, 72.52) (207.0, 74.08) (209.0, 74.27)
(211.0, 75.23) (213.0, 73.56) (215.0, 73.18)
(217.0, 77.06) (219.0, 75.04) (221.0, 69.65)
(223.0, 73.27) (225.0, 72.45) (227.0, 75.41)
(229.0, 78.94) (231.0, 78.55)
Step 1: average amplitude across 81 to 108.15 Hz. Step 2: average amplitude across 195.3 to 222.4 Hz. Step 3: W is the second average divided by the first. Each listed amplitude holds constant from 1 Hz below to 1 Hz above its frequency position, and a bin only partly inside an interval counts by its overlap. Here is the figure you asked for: 0.93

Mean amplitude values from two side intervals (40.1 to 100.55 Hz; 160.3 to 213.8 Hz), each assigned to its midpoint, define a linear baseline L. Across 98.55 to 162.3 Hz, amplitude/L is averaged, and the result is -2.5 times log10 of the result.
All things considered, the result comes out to 0.01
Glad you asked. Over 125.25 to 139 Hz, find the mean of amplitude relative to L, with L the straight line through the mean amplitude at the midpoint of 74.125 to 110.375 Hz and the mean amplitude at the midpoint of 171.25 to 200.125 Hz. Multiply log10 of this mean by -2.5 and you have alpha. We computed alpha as 0.064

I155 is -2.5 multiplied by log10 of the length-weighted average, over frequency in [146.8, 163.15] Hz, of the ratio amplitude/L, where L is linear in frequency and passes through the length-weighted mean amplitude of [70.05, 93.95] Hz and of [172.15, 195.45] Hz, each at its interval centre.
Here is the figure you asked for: 0.03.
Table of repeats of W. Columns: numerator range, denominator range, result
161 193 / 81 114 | 0.96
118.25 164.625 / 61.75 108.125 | 0.94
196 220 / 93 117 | 0.91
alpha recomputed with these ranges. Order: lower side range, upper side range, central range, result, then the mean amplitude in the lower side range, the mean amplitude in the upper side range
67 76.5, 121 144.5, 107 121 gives -0.07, 78.6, 74.2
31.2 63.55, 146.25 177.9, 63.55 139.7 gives -0.03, 75.9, 76.8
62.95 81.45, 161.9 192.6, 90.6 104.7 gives -0.04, 77.9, 77.9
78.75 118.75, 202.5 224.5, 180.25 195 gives -0.03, 80.6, 73.9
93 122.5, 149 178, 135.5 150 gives 0.02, 80.4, 76.7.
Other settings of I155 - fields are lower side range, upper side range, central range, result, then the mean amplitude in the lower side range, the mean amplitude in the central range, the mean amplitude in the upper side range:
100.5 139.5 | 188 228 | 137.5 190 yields -0.02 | 77.5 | 77.3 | 74.6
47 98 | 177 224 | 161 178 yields -0.02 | 78.5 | 77.7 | 75.7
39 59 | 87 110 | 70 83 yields 0.01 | 77.8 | 78.6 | 80.9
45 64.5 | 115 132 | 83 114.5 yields -0.08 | 78.3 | 81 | 73.1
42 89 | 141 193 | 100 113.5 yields -0.07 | 78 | 82.5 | 77.1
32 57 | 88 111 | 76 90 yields 0.02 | 75.8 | 77.9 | 81.2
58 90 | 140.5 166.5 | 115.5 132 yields 0.06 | 77.8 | 72.9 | 76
